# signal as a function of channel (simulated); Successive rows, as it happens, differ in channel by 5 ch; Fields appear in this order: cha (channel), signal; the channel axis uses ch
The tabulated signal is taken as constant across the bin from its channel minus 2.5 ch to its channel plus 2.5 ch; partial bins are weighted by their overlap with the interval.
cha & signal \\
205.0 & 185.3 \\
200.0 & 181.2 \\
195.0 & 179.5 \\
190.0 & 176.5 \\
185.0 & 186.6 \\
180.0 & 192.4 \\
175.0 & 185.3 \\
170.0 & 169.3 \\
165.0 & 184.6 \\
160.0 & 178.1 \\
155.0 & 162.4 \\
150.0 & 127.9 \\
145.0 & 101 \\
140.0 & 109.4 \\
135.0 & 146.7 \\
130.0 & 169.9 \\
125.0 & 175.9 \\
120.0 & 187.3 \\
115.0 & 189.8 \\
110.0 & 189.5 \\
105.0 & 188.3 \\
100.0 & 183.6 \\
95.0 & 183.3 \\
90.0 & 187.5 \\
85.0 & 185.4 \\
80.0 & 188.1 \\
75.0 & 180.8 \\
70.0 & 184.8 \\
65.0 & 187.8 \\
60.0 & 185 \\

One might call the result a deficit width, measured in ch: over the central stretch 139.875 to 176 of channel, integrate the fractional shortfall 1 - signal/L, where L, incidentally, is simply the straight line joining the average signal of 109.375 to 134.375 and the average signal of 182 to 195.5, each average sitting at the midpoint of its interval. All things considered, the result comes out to 5.4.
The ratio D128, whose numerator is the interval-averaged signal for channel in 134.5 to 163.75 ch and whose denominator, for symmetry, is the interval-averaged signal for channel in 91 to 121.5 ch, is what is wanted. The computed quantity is 0.74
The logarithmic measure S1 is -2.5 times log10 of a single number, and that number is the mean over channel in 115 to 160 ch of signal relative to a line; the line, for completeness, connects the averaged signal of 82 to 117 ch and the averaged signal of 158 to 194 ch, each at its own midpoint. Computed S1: 0.21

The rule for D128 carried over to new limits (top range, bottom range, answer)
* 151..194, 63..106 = 0.96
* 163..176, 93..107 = 0.97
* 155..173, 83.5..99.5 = 0.95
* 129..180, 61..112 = 0.83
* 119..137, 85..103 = 0.91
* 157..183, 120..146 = 1.23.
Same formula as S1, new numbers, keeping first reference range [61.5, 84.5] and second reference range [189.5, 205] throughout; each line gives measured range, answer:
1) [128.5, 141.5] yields 0.272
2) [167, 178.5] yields 0.015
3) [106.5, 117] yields -0.033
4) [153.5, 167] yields 0.038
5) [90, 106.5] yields -0.005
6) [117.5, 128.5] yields 0.017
